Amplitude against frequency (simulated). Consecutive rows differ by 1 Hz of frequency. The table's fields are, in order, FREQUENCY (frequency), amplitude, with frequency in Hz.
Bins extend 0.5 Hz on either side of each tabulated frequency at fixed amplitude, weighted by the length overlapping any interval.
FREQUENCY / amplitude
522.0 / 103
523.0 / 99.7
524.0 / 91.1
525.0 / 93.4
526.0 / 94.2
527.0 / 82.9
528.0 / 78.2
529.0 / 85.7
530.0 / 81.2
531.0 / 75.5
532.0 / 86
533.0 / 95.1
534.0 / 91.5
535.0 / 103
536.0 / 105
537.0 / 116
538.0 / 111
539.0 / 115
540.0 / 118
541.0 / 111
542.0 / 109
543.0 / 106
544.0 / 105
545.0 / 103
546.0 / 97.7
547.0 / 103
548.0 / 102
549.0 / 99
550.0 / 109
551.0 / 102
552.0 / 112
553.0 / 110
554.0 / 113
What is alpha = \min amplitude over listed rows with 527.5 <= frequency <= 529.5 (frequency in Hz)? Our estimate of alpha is 78.2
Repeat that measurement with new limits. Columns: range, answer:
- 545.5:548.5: 97.7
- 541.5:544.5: 105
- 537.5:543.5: 106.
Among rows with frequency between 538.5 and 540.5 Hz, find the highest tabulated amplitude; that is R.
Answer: 118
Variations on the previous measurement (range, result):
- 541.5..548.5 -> 109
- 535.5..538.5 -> 116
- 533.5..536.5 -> 105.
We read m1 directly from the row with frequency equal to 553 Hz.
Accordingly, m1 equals 110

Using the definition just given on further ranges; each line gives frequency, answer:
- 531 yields 75.5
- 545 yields 103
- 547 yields 103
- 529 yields 85.7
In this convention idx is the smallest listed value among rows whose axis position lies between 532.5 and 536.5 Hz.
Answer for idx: 91.5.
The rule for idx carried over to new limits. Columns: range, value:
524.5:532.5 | 75.5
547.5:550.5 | 99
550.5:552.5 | 102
